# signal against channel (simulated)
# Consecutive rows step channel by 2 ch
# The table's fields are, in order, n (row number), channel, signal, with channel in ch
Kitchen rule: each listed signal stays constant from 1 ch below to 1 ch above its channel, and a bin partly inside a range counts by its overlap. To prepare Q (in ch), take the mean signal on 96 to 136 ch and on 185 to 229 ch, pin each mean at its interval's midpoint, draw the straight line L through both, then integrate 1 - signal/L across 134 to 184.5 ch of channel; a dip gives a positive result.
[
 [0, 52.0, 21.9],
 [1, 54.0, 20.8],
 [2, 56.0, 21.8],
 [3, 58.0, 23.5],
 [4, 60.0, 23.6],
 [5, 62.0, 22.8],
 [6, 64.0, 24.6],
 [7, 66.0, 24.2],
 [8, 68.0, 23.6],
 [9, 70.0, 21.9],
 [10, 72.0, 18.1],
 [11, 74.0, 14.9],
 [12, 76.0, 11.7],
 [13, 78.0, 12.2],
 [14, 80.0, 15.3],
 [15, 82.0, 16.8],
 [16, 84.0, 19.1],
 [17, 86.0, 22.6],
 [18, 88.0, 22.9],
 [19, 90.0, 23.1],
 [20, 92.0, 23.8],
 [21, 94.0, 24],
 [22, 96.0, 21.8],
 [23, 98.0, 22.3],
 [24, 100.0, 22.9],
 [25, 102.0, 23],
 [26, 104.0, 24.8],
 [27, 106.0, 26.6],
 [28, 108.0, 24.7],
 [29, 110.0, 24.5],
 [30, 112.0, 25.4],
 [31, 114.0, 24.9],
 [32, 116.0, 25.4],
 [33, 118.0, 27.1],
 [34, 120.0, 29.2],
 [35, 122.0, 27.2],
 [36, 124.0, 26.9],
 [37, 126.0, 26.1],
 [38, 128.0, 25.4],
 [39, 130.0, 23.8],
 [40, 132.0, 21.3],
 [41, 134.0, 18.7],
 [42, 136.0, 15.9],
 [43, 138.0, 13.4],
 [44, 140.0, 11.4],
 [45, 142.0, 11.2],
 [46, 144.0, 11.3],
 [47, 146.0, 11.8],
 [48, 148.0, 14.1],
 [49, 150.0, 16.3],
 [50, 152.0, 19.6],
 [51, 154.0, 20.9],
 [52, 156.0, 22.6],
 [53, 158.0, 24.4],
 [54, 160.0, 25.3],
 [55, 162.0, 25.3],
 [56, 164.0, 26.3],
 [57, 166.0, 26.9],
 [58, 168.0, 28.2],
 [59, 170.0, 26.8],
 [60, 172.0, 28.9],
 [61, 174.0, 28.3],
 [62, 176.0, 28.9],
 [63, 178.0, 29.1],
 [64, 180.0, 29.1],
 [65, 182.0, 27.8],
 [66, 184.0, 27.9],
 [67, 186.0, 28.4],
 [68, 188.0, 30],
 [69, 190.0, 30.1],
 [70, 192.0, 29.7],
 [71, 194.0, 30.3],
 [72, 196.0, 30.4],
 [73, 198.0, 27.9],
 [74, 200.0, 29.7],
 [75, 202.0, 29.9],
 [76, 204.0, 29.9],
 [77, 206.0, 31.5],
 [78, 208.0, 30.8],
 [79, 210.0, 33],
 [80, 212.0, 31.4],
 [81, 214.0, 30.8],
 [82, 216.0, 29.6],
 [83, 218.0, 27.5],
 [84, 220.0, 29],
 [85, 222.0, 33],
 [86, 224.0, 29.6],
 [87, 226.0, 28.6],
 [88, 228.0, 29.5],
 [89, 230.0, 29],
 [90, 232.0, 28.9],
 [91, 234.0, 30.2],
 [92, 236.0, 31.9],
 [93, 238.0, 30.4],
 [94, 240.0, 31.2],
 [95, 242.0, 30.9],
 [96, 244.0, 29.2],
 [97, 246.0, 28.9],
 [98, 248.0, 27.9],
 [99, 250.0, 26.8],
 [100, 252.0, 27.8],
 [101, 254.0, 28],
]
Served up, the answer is 9.94 ch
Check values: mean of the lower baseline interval 24.5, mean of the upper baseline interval 30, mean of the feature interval 21.9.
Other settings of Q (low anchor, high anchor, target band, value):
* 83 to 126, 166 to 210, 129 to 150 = 8.8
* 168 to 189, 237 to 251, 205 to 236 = -1.3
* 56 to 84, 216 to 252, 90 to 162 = 3.2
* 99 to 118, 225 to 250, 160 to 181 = -0.4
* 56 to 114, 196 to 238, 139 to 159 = 7.3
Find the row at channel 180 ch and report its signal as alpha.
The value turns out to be 29.1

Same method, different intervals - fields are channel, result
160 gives 25.3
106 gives 26.6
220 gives 29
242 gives 30.9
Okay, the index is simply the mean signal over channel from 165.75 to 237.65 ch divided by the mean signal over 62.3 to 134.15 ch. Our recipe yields 1.3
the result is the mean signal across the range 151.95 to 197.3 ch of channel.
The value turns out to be 27.3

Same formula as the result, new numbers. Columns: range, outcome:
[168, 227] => 29.6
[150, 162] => 22.3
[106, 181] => 22.9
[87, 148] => 21.9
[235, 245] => 30.7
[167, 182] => 28.4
